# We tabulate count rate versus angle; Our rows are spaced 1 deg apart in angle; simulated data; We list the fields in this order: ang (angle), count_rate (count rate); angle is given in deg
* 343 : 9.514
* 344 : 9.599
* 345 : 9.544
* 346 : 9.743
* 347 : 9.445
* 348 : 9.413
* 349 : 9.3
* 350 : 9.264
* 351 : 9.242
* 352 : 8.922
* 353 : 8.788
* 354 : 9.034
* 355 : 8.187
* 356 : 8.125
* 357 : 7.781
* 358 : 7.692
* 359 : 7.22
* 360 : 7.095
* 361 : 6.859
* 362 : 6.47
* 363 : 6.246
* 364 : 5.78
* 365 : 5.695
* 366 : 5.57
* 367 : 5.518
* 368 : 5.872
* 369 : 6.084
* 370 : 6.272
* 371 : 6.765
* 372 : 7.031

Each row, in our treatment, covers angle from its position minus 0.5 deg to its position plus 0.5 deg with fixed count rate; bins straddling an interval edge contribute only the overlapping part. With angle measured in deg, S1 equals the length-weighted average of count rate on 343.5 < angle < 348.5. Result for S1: 9.55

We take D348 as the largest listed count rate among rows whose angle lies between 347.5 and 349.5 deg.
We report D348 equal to 9.413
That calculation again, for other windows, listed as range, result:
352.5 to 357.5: 9.034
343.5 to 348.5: 9.743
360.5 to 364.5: 6.859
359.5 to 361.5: 7.095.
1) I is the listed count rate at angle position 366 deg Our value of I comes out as 5.57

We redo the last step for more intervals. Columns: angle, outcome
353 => 8.788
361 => 6.859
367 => 5.518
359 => 7.22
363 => 6.246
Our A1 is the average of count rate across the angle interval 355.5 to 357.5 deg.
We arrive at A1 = 7.95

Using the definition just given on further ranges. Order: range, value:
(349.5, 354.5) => 9.05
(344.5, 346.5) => 9.64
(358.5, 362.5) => 6.91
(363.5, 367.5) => 5.64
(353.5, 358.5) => 8.16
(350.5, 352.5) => 9.08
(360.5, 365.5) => 6.21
